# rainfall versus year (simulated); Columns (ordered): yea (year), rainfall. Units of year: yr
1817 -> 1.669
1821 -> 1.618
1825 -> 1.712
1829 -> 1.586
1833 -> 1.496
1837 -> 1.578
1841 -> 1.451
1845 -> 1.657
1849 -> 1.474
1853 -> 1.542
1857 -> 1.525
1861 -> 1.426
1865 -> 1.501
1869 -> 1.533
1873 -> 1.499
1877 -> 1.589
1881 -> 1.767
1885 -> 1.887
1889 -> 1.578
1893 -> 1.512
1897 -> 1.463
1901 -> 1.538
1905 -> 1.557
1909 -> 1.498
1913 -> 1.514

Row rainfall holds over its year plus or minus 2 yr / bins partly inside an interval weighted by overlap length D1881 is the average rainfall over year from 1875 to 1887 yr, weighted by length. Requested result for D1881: 1.75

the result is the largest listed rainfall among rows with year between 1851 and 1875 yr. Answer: 1.542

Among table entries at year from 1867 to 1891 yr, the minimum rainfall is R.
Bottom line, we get 1.499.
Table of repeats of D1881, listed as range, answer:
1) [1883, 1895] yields 1.66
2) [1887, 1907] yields 1.53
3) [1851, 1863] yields 1.5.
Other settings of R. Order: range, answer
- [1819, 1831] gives 1.586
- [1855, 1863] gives 1.426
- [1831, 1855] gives 1.451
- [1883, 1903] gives 1.463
